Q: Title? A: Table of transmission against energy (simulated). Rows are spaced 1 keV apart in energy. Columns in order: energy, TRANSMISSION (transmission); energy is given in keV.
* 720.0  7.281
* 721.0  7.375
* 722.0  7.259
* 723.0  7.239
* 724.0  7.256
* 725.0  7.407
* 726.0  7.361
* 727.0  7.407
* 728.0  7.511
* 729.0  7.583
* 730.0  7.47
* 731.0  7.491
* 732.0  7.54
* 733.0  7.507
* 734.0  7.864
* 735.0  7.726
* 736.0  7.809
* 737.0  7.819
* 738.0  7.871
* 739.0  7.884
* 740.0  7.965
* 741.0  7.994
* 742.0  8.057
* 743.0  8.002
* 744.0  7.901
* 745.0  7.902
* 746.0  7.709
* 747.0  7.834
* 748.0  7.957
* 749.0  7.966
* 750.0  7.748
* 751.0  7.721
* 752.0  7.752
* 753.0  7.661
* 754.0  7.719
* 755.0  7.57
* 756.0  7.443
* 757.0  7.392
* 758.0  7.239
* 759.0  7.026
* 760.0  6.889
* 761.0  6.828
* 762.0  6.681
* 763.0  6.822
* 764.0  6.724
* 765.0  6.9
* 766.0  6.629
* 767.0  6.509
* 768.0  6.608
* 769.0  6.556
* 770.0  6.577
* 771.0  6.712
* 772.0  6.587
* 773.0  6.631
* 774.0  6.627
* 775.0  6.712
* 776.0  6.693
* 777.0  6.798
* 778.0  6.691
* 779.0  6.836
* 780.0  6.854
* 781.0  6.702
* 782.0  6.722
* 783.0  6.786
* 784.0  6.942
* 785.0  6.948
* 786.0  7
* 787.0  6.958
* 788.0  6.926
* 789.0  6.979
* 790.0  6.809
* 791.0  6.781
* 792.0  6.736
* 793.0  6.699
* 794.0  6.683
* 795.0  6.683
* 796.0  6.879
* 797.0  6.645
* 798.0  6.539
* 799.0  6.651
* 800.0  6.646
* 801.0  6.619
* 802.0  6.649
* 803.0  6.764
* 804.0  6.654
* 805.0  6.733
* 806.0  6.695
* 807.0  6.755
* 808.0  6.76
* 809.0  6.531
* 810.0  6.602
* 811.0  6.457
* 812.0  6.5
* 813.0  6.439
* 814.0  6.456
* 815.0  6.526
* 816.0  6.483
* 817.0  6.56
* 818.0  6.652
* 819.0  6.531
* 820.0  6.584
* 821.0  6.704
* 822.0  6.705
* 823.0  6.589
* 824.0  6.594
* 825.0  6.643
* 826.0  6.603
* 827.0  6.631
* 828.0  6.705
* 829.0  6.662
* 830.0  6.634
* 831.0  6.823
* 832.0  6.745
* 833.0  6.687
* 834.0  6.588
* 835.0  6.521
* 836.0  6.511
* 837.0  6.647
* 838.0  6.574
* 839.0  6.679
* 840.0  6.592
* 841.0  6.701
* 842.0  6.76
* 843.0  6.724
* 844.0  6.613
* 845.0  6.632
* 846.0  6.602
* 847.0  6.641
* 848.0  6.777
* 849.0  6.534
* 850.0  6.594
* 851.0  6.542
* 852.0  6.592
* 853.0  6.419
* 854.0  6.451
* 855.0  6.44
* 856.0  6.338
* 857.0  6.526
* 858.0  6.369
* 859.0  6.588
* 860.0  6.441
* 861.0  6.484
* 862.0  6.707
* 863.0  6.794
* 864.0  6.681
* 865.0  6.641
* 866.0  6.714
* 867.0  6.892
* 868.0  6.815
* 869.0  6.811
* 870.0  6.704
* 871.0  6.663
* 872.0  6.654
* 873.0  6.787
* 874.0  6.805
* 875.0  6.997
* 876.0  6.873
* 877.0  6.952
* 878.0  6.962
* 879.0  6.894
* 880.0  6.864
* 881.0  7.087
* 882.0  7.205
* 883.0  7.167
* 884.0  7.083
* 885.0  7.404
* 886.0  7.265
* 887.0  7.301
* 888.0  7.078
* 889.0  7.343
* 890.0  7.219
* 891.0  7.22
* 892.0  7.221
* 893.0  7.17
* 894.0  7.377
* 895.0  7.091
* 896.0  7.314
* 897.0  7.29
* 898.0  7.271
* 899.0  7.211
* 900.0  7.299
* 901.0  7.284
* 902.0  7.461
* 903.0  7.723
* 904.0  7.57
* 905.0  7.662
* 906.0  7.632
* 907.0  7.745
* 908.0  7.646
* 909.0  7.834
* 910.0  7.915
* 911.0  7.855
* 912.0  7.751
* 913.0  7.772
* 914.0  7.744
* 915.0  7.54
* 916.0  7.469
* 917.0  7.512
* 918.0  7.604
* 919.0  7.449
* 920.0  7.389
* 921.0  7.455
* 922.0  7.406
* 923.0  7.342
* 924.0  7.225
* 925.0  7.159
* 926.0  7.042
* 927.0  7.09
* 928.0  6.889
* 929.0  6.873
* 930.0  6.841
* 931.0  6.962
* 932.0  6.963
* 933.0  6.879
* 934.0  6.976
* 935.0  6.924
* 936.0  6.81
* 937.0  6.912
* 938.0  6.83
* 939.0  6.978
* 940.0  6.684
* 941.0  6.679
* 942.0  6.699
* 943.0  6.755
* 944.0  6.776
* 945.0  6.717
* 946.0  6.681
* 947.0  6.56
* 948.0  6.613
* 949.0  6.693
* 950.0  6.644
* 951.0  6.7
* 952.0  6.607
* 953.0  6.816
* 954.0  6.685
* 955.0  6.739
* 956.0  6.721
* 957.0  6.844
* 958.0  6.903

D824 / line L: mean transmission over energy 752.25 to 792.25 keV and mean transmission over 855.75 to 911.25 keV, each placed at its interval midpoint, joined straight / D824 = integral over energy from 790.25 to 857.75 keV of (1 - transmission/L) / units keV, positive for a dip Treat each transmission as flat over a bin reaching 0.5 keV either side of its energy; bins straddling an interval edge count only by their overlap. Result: 3.5 keV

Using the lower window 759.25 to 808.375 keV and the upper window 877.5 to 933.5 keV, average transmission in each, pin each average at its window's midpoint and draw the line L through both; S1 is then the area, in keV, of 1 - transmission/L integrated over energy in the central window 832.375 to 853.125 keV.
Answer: 1.2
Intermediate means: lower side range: 6.74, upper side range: 7.32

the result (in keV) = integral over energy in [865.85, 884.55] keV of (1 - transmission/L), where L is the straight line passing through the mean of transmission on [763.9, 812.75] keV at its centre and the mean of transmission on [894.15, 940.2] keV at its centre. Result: 0.6 keV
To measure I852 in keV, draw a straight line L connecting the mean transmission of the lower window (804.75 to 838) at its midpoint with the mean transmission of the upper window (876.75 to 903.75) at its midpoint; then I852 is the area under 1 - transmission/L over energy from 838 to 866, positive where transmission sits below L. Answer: 1.2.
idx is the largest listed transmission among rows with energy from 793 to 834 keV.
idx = 6.879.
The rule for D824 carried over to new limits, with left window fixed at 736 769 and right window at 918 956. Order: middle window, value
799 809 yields 0.84 keV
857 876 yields 1.12 keV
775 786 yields 0.85 keV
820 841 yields 1.69 keV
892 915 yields -1.68 keV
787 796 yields 0.66 keV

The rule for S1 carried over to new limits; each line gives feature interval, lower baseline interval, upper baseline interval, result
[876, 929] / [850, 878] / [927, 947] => -4.67 keV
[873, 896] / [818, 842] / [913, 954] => -0.95 keV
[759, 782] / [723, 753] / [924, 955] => 2.60 keV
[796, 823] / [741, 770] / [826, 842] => 0.99 keV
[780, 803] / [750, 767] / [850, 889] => 0.96 keV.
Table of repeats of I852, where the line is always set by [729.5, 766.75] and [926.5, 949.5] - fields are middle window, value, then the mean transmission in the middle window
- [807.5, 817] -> 0.99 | 6.53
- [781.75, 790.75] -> 0.60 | 6.9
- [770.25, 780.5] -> 0.99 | 6.71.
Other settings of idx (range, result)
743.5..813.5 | 7.966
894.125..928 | 7.915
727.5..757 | 8.057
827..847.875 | 6.823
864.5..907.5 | 7.745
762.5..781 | 6.9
